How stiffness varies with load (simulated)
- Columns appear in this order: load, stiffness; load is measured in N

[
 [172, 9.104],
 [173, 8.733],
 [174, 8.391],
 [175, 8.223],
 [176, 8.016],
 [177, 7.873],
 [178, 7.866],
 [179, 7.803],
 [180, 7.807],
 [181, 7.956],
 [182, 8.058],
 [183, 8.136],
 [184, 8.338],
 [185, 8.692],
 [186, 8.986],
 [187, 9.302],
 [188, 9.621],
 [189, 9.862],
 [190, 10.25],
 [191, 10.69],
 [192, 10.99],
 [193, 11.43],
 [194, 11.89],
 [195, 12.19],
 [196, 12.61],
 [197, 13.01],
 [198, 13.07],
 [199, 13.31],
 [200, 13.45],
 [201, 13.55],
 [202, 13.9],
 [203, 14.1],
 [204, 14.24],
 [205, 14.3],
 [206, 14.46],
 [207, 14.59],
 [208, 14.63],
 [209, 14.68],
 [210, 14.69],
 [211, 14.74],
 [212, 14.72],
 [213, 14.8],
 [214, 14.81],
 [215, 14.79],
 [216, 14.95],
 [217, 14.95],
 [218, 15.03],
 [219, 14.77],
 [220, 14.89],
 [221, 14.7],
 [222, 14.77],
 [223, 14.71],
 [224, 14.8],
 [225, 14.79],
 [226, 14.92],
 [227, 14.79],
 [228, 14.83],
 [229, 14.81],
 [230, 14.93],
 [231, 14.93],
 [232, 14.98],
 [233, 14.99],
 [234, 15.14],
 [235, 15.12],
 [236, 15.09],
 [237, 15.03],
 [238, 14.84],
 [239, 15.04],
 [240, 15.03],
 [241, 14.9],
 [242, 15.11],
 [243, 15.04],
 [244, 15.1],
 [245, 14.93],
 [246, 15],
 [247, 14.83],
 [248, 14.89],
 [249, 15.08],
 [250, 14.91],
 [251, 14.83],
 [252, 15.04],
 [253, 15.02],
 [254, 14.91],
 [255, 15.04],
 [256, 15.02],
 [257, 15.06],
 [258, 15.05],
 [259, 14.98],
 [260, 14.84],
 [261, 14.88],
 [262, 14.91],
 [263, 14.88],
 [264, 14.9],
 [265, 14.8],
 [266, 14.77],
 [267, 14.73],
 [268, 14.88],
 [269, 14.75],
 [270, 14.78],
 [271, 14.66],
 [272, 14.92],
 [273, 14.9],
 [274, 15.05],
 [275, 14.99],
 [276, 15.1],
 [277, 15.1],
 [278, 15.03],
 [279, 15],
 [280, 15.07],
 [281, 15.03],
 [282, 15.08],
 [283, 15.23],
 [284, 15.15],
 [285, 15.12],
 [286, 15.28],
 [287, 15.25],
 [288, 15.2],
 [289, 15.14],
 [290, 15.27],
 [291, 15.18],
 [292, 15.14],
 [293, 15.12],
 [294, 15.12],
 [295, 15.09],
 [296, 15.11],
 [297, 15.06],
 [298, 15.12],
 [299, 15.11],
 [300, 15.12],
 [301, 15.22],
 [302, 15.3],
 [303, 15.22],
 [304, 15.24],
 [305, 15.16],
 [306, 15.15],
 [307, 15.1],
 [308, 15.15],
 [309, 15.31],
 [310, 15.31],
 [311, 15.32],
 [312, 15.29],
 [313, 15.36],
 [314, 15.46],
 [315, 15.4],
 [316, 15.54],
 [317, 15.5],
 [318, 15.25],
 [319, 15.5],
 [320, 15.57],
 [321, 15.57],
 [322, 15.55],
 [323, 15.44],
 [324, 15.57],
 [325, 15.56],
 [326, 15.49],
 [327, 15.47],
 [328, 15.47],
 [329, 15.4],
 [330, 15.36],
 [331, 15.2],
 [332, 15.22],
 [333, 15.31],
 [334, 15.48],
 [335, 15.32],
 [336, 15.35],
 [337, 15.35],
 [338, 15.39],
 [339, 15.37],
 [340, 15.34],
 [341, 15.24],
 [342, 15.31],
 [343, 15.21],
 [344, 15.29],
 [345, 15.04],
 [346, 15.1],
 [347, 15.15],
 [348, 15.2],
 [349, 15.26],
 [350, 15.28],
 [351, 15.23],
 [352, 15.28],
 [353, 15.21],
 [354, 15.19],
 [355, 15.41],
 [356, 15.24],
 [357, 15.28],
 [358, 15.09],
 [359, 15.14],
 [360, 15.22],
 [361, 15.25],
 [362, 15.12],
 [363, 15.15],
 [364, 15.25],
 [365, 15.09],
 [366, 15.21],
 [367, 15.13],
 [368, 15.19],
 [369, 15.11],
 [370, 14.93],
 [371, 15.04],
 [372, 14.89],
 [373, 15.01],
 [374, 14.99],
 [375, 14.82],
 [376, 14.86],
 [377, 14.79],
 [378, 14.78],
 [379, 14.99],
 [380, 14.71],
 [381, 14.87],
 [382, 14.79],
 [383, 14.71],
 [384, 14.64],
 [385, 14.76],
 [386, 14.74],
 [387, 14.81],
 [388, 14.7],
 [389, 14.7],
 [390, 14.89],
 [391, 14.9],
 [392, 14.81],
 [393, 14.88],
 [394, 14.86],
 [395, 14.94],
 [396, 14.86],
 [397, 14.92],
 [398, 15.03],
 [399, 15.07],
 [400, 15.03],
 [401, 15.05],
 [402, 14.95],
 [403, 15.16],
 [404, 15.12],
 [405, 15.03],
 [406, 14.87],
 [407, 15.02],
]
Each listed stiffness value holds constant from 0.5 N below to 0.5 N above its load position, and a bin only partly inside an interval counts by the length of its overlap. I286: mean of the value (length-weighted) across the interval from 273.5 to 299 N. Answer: 15.1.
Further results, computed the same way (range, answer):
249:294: 15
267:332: 15.2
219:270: 14.9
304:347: 15.3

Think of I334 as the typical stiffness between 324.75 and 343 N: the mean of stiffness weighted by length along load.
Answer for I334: 15.4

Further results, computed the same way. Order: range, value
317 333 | 15.4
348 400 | 15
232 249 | 15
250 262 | 15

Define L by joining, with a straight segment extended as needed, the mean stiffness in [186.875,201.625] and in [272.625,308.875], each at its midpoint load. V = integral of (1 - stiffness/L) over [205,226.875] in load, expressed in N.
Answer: -3.9 N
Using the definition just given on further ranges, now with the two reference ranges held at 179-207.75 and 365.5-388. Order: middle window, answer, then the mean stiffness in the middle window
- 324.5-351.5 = -2.2 N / 15.3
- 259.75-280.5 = -3.3 N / 14.9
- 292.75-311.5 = -2.4 N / 15.2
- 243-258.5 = -3.1 N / 15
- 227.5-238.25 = -2.5 N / 15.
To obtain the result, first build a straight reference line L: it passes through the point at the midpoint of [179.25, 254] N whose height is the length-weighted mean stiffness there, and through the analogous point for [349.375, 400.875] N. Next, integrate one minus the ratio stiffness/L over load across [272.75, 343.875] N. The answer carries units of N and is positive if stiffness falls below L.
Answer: -4.3 N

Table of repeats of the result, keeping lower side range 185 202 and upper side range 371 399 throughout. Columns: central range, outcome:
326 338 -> -1.24 N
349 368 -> -1.09 N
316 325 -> -1.17 N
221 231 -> -2.28 N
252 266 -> -2.54 N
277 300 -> -3.45 N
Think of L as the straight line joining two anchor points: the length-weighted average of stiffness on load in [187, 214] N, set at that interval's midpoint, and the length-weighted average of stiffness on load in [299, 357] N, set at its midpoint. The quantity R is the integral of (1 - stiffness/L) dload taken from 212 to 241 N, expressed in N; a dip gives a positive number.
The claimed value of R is -3.01 N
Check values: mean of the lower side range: 13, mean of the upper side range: 15.3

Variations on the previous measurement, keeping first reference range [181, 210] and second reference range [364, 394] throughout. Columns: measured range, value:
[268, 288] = -2.7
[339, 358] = -1.1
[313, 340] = -2.7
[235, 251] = -3.0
